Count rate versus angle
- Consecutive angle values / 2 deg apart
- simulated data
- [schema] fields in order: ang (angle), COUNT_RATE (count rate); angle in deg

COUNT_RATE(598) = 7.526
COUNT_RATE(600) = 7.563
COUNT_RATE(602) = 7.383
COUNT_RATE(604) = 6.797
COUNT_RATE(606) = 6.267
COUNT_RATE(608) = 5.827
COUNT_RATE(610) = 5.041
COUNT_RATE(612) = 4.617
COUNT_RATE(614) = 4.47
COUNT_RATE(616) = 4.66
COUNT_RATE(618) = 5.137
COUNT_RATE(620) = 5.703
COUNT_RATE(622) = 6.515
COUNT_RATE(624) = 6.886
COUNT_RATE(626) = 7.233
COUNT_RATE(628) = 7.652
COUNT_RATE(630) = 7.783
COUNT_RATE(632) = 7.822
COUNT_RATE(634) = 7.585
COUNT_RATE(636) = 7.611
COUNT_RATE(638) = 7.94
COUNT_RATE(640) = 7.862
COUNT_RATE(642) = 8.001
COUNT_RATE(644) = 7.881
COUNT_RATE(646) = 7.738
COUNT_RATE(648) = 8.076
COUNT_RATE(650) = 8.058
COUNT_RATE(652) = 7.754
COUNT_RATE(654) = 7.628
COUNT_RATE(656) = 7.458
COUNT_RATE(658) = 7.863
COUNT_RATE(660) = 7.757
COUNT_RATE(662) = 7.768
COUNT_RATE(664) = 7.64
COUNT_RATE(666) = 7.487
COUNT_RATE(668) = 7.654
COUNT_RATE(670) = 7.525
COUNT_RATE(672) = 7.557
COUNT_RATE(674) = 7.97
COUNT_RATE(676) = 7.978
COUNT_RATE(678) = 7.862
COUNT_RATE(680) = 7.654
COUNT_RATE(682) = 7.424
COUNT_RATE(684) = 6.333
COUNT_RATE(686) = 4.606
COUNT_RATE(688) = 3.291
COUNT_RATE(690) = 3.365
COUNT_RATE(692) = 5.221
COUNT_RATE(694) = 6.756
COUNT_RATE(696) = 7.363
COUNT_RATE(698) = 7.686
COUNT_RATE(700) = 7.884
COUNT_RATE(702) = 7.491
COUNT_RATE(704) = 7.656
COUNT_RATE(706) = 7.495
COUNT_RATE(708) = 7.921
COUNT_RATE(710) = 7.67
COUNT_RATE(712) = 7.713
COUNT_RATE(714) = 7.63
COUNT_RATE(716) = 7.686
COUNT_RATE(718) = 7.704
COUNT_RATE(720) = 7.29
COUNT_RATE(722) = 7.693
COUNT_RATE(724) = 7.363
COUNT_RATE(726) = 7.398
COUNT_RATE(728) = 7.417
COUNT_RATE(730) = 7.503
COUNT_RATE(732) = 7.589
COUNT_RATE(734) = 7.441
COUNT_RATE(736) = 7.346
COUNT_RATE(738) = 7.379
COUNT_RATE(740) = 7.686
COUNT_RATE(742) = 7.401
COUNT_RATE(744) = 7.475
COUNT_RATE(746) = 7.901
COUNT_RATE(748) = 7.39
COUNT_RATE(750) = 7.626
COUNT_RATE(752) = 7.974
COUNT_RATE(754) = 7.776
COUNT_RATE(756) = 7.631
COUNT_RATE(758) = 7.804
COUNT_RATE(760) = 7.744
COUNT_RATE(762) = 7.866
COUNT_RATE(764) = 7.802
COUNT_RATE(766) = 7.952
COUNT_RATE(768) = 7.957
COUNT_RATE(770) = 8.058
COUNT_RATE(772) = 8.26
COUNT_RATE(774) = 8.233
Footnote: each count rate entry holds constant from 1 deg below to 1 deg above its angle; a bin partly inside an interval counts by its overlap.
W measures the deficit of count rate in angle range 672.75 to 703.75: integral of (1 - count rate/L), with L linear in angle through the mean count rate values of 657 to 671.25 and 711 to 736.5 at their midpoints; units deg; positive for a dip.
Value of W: 4.0 deg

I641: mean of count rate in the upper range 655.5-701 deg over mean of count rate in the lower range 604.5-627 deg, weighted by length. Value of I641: 1.22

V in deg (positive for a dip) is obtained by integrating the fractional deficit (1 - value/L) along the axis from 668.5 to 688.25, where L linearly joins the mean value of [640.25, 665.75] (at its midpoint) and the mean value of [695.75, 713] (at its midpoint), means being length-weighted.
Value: 1.94 deg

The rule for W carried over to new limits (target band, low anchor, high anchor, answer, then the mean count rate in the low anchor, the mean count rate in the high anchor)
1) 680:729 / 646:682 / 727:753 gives 4.5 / 7.74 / 7.55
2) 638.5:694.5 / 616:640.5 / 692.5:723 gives 0.8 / 7.03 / 7.54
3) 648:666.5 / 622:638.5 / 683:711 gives -1.7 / 7.49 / 6.48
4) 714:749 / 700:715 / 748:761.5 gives 0.9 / 7.67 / 7.74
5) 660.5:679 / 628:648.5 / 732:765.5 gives 0.1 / 7.82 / 7.64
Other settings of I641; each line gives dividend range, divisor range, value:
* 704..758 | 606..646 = 1.14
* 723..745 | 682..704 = 1.21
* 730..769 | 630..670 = 0.99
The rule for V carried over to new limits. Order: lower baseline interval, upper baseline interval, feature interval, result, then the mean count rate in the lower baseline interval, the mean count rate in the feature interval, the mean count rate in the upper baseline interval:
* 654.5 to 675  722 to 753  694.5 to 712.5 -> -0.08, 7.67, 7.63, 7.53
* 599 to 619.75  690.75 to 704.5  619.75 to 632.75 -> -2.43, 5.77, 7.15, 7.06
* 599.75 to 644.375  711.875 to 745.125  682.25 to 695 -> 3.76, 6.68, 5.08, 7.51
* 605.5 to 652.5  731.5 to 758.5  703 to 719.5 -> -0.66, 6.83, 7.67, 7.6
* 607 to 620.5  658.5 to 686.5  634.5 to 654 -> -4.93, 5.04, 7.86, 7.43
